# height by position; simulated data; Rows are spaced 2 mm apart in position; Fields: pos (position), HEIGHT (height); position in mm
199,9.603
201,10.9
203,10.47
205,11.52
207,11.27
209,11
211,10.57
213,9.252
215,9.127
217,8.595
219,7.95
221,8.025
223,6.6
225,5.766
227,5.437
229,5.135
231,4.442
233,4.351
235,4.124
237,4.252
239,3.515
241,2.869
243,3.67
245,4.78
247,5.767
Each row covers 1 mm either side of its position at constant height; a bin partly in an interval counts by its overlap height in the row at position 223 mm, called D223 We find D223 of 6.6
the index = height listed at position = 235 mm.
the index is 4.124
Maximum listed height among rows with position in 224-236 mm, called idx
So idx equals 5.766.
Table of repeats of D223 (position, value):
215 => 9.127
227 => 5.437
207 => 11.27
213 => 9.252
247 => 5.767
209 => 11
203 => 10.47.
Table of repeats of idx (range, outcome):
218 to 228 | 8.025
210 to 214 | 10.57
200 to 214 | 11.52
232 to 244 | 4.351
